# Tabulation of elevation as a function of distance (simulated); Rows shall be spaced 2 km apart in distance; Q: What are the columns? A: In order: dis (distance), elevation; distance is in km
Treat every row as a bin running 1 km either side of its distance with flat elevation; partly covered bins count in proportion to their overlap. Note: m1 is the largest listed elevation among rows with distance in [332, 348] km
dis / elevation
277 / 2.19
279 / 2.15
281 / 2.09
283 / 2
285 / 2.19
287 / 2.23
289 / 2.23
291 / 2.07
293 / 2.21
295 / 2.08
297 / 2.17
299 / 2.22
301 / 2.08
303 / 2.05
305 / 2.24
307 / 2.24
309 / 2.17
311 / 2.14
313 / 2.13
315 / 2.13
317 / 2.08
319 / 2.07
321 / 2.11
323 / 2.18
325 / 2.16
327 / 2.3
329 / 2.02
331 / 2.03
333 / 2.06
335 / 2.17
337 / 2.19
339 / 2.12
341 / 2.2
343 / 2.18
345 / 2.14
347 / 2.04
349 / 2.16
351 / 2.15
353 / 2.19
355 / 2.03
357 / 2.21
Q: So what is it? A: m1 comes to 2.2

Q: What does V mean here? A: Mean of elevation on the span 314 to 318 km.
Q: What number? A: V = 2.1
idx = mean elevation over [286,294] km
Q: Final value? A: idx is 2.18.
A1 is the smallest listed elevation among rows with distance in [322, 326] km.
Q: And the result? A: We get 2.16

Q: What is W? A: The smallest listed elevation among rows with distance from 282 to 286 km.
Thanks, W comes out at 2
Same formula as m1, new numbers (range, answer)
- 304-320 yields 2.24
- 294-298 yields 2.17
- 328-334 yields 2.06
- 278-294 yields 2.23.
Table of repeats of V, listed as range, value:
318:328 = 2.16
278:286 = 2.11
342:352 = 2.13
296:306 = 2.15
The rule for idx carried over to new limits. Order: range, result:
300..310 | 2.16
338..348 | 2.14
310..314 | 2.13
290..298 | 2.13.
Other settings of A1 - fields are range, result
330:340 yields 2.03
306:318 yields 2.08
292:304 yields 2.05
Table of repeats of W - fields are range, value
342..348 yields 2.04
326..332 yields 2.02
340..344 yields 2.18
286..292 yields 2.07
